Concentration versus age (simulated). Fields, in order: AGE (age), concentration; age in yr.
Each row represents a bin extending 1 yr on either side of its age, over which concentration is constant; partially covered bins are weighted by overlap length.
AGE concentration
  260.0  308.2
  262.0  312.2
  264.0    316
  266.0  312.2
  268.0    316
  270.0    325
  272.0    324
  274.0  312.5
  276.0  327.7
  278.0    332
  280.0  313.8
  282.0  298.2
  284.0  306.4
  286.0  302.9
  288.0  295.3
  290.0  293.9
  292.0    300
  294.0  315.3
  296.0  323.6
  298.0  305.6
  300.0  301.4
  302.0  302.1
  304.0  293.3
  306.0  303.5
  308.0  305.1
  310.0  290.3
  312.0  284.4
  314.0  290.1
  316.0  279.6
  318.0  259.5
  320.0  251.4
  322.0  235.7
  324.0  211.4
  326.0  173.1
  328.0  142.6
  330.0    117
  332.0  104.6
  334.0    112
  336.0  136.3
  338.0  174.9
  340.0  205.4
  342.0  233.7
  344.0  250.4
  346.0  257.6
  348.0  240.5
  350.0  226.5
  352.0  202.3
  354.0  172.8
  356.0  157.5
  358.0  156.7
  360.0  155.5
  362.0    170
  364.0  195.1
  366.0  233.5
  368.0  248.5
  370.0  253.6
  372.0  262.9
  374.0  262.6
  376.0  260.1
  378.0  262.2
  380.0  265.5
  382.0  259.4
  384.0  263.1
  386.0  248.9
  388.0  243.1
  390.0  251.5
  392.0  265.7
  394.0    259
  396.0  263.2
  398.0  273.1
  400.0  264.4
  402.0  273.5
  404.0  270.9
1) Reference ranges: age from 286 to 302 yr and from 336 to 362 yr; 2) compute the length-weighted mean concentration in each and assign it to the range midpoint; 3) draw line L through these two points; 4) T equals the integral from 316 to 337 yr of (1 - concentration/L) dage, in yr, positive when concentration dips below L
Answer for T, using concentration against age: 5.7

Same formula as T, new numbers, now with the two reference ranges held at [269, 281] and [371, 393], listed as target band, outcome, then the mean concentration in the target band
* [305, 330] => 4.3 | 247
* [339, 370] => 7.5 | 209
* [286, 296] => 0.3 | 304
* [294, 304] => 0.0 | 307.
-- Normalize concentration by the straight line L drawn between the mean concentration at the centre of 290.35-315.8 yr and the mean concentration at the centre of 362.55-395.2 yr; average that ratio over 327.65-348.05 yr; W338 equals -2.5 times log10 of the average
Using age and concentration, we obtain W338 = 0.48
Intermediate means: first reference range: 300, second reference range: 251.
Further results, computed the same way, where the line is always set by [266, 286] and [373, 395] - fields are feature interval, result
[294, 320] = 0.02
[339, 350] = 0.18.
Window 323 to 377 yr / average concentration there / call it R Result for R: 197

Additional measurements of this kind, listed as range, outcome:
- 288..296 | 305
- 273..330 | 281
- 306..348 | 218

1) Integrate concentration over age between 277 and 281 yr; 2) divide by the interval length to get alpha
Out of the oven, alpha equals 323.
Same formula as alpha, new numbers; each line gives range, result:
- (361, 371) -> 220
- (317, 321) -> 255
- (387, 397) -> 256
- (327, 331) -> 130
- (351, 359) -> 172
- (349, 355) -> 201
